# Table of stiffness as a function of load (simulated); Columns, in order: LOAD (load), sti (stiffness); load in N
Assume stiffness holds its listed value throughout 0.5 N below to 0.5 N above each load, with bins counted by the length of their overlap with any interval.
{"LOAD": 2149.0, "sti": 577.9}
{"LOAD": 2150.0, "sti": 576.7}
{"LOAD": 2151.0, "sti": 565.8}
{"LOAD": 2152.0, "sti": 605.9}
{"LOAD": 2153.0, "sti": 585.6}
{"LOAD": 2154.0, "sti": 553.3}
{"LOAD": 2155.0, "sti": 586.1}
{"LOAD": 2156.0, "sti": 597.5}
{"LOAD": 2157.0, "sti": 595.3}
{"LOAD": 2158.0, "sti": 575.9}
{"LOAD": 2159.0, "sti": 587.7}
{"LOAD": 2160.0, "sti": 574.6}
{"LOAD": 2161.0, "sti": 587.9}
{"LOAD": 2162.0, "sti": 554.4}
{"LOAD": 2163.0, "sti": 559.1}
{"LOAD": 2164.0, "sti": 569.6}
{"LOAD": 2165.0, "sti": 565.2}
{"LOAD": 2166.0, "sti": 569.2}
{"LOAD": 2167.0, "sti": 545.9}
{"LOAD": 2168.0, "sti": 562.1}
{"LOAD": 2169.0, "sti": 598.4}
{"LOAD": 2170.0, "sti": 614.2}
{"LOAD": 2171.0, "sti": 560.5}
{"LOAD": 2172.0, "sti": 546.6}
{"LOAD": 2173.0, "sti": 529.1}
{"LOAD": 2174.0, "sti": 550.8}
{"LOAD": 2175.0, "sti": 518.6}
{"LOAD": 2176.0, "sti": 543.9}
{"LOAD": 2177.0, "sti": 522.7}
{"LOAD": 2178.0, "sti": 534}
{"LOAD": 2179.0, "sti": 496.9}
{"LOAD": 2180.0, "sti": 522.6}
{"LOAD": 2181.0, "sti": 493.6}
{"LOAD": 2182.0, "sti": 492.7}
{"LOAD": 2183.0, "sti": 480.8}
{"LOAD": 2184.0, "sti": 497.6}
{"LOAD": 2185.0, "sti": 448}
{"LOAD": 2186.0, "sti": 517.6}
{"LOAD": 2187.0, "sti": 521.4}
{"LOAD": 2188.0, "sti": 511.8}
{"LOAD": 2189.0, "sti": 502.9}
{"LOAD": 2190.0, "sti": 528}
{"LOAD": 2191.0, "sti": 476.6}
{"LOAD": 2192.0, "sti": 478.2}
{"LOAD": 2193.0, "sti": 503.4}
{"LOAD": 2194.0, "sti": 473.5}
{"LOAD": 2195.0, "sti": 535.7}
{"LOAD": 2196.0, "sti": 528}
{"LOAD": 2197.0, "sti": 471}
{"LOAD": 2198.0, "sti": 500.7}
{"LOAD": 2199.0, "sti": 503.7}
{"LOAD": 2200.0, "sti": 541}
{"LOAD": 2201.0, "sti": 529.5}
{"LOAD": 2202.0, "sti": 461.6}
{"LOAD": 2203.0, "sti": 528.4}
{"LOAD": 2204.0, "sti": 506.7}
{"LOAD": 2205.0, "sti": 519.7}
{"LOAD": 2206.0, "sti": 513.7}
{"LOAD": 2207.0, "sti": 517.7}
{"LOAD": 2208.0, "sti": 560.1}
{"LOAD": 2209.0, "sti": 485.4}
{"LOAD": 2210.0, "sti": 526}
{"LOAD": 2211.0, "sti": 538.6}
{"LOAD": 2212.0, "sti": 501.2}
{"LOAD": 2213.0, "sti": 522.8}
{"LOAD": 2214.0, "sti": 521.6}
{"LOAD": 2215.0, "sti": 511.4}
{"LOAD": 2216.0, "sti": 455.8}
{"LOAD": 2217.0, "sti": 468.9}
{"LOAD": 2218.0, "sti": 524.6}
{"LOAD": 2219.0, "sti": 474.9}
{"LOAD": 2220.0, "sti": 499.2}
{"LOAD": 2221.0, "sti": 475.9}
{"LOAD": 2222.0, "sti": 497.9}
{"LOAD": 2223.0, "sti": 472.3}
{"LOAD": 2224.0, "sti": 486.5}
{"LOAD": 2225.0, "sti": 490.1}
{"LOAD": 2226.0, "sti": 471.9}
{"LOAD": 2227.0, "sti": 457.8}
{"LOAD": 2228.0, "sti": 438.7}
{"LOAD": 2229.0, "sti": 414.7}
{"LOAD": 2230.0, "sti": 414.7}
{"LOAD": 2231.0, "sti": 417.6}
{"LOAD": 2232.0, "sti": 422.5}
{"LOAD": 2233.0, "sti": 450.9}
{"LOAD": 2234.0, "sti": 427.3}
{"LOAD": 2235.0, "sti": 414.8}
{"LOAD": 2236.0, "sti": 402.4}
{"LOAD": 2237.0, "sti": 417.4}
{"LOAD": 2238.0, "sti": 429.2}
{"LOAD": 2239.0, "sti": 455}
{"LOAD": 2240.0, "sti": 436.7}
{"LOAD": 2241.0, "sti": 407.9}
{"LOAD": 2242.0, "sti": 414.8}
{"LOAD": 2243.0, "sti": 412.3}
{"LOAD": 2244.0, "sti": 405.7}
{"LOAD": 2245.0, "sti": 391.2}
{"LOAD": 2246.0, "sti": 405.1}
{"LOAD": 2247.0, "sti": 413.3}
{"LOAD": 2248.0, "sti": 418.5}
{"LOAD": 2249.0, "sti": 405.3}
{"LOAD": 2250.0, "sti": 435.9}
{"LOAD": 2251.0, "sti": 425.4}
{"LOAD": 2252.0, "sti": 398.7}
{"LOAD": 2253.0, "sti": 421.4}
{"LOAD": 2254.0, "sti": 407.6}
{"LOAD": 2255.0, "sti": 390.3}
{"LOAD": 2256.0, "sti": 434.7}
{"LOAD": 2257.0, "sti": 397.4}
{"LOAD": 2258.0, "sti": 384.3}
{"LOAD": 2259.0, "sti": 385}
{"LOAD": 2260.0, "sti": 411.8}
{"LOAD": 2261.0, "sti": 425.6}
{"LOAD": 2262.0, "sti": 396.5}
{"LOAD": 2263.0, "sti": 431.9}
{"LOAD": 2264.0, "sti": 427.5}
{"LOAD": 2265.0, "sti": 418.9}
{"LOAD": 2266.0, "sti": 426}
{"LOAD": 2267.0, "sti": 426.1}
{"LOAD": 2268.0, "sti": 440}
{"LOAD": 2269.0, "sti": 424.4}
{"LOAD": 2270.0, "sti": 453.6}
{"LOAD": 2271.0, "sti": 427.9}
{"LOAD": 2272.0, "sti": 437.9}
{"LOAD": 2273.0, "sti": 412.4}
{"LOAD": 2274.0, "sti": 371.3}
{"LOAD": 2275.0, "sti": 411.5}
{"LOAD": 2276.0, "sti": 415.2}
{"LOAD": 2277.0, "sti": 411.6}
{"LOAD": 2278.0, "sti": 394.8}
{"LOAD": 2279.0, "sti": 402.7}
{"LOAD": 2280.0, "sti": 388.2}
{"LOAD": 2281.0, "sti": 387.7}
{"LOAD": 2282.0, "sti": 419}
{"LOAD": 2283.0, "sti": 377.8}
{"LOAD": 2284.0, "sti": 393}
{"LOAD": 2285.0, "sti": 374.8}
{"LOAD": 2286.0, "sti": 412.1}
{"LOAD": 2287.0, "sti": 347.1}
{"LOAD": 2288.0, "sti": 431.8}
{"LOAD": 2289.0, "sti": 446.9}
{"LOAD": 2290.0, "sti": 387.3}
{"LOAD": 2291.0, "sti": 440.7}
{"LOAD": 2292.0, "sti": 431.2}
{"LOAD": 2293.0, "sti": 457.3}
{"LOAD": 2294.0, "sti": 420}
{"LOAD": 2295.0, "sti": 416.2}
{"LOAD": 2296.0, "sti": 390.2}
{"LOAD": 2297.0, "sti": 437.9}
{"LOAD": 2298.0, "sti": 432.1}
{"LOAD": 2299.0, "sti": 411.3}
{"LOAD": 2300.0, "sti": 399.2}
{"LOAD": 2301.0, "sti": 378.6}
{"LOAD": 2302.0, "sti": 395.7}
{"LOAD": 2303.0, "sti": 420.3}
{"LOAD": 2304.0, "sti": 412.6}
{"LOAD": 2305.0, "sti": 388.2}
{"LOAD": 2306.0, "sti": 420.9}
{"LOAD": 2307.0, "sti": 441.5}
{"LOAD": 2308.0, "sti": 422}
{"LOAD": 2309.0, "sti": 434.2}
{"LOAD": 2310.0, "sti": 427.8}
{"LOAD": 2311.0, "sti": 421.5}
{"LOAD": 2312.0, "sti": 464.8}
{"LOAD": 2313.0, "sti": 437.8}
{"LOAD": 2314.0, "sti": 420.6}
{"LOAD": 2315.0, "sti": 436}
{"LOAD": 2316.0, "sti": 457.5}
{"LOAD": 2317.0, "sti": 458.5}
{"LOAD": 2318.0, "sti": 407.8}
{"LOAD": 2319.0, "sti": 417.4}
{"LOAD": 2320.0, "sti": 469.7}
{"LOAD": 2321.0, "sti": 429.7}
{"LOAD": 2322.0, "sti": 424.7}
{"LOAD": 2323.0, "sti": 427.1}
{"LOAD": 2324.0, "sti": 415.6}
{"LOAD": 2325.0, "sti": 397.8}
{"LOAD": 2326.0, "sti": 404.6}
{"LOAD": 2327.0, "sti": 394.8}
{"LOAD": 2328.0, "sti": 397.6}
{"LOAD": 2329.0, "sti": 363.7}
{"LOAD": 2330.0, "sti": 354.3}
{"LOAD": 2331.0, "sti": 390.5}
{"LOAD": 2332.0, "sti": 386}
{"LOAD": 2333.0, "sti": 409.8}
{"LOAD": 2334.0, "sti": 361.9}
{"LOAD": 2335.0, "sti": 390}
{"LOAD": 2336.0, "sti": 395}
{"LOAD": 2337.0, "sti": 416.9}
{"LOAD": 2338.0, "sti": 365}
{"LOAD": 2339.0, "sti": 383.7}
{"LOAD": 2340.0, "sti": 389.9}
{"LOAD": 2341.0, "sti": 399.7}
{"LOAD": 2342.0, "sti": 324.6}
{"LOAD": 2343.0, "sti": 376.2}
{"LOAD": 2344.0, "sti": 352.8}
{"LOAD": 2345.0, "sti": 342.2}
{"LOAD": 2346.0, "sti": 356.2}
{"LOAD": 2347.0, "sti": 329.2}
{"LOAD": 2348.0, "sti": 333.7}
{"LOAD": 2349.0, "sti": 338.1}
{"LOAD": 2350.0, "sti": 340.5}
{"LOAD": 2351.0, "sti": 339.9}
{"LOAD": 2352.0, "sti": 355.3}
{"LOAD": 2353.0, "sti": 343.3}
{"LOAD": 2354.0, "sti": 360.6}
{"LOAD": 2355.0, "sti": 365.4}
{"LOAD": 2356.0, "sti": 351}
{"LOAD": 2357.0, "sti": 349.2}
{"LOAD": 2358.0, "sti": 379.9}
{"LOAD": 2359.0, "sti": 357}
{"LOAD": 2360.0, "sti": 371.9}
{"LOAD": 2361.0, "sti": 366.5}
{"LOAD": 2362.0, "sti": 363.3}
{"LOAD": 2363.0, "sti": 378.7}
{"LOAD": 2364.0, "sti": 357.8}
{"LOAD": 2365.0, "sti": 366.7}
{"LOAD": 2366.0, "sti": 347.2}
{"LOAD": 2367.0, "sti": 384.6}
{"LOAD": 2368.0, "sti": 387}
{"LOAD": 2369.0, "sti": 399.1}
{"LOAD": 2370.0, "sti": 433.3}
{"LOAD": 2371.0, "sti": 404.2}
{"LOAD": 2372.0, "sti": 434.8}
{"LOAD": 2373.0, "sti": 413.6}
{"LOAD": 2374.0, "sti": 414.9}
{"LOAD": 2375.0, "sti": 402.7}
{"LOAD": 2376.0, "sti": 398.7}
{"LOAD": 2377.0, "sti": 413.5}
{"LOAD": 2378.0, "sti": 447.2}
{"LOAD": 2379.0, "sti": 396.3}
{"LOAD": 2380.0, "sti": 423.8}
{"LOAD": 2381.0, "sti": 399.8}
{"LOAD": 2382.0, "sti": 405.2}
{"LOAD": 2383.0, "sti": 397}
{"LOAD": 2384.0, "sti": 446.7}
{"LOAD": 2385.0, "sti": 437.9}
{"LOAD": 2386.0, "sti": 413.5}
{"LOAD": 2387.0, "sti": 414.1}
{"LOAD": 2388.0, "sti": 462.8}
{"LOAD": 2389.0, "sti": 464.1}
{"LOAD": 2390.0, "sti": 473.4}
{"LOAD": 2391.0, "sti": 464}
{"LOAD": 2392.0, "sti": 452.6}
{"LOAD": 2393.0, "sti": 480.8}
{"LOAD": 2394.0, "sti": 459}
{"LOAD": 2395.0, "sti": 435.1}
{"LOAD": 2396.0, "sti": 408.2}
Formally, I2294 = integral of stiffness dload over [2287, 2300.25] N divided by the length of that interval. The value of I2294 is 421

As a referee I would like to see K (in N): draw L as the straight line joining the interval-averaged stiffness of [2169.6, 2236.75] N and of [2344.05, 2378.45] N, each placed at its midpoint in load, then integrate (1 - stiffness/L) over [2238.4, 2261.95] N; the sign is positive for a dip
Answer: 2.44 N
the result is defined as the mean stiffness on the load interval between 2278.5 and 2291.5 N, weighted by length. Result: 401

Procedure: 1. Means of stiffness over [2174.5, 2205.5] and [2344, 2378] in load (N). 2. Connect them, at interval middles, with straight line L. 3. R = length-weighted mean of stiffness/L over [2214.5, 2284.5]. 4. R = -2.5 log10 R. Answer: 0.080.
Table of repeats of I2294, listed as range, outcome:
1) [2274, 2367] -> 395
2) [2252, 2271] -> 417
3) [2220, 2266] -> 427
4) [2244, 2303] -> 411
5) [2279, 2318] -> 417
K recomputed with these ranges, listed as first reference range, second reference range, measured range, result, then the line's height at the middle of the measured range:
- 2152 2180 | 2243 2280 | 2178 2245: 1.5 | 491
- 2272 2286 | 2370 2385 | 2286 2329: -1.7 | 404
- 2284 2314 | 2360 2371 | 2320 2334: 0.0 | 401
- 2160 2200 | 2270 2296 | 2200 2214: -0.6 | 496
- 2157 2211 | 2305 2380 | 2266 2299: 2.2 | 444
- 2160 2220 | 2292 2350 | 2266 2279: 0.8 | 446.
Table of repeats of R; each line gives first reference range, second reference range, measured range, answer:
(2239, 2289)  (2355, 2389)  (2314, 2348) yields 0.02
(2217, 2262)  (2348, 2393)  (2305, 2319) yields -0.05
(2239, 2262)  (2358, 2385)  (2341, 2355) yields 0.15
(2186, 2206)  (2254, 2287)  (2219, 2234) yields 0.02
